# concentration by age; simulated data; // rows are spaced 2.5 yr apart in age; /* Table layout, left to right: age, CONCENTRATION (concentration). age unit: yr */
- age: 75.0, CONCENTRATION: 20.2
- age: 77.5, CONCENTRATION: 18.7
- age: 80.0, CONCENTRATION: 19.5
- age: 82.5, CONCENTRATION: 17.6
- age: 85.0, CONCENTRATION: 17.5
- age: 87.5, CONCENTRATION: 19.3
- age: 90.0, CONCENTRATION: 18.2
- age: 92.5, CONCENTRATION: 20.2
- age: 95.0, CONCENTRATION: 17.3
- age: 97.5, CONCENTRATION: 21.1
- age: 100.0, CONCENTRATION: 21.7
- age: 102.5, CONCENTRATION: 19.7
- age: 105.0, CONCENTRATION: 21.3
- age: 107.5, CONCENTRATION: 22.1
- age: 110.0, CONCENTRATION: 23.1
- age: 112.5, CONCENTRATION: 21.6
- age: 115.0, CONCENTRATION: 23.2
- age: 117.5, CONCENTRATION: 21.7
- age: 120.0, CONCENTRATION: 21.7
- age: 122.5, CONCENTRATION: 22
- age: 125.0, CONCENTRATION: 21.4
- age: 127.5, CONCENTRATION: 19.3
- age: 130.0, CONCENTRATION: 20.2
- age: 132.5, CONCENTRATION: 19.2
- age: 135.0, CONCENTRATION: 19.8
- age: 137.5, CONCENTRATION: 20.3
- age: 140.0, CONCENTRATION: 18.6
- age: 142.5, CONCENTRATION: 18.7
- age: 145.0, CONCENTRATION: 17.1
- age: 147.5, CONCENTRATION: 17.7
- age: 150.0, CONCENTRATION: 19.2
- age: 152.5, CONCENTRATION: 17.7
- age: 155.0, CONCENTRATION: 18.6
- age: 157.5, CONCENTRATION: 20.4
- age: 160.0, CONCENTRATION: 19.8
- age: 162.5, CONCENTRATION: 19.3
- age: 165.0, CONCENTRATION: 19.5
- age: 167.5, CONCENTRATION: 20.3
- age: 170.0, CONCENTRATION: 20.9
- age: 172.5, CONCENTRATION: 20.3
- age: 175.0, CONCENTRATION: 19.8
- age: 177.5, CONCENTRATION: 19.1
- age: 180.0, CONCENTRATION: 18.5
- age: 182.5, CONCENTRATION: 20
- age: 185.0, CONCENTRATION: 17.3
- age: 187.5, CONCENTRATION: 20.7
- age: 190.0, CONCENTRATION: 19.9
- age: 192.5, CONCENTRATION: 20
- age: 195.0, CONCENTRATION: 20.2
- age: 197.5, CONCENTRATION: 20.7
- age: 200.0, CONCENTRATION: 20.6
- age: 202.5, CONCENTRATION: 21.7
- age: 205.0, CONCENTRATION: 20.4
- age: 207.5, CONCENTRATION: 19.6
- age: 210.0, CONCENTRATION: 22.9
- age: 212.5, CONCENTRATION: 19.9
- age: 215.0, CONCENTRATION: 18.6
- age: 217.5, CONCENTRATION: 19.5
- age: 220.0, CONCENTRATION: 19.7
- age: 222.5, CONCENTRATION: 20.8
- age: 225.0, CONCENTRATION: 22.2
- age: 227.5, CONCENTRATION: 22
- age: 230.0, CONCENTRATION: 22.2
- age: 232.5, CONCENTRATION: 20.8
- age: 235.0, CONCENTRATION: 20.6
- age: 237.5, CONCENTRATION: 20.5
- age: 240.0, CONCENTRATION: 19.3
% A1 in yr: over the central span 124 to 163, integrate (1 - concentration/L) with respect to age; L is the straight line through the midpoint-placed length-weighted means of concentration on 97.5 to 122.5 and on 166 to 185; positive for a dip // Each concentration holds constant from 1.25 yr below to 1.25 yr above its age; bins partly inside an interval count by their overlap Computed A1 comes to 2.8 yr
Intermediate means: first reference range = 21.8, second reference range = 19.7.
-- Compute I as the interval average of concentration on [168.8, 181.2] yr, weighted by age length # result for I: 19.7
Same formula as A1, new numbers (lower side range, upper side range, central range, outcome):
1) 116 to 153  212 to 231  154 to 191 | 0.9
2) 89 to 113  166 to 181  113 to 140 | -0.6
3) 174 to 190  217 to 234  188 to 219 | -0.3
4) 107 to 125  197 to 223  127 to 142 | 1.6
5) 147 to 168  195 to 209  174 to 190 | 0.6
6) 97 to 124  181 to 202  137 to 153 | 2.0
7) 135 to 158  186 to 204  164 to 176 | -0.4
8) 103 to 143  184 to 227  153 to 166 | 0.8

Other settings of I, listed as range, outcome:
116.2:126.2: 21.7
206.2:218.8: 20.1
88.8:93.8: 19.2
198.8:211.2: 21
